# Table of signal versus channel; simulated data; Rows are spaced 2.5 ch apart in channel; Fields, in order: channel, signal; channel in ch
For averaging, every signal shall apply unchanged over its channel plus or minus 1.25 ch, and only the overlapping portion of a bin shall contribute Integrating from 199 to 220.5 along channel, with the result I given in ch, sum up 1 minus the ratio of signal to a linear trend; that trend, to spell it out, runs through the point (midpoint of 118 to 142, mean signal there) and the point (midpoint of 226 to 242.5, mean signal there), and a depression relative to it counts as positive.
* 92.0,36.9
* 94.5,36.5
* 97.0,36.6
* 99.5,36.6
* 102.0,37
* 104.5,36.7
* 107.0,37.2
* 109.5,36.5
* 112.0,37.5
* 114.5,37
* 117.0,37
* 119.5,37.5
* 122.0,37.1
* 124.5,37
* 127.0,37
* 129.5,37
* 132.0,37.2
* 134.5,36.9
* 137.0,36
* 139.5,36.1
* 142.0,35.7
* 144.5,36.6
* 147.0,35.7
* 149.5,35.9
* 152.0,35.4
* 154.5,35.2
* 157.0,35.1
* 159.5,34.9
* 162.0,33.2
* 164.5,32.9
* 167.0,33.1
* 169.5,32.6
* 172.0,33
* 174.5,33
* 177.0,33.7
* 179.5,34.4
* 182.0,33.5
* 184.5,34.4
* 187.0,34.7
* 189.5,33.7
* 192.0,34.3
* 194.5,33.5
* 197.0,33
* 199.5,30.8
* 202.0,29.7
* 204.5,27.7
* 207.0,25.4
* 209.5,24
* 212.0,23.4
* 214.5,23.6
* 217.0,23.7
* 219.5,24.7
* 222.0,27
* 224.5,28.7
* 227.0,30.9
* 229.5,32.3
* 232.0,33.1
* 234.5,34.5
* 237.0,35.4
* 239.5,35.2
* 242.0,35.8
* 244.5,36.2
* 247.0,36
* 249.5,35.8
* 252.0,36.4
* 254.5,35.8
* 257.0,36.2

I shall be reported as 5.49 ch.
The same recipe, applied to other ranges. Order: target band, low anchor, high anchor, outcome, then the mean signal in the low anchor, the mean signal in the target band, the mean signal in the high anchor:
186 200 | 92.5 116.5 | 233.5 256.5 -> 1.0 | 36.9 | 33.4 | 35.7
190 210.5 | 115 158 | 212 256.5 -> 2.1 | 36.4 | 30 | 31.9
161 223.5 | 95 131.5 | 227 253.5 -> 9.1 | 37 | 30.5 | 34.9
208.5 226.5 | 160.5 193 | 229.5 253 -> 4.9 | 33.6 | 25.3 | 35.2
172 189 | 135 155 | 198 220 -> -2.0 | 35.9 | 33.9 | 26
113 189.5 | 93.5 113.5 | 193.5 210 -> -4.9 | 36.8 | 35.3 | 29.3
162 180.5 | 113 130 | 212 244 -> 0.4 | 37.1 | 33.2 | 30.3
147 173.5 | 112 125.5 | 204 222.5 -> -2.1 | 37.2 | 34.2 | 24.7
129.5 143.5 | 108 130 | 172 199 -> -0.1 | 37.1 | 36.4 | 33.7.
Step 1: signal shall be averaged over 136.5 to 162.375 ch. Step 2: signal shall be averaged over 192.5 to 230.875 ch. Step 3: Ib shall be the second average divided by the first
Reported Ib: 0.79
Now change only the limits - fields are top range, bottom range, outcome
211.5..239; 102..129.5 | 0.79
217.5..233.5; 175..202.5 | 0.88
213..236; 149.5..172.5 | 0.84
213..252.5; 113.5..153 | 0.87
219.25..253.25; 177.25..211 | 1.06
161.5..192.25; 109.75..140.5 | 0.91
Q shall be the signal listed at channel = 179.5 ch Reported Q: 34.4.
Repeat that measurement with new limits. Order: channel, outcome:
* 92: 36.9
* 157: 35.1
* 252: 36.4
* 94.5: 36.5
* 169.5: 32.6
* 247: 36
